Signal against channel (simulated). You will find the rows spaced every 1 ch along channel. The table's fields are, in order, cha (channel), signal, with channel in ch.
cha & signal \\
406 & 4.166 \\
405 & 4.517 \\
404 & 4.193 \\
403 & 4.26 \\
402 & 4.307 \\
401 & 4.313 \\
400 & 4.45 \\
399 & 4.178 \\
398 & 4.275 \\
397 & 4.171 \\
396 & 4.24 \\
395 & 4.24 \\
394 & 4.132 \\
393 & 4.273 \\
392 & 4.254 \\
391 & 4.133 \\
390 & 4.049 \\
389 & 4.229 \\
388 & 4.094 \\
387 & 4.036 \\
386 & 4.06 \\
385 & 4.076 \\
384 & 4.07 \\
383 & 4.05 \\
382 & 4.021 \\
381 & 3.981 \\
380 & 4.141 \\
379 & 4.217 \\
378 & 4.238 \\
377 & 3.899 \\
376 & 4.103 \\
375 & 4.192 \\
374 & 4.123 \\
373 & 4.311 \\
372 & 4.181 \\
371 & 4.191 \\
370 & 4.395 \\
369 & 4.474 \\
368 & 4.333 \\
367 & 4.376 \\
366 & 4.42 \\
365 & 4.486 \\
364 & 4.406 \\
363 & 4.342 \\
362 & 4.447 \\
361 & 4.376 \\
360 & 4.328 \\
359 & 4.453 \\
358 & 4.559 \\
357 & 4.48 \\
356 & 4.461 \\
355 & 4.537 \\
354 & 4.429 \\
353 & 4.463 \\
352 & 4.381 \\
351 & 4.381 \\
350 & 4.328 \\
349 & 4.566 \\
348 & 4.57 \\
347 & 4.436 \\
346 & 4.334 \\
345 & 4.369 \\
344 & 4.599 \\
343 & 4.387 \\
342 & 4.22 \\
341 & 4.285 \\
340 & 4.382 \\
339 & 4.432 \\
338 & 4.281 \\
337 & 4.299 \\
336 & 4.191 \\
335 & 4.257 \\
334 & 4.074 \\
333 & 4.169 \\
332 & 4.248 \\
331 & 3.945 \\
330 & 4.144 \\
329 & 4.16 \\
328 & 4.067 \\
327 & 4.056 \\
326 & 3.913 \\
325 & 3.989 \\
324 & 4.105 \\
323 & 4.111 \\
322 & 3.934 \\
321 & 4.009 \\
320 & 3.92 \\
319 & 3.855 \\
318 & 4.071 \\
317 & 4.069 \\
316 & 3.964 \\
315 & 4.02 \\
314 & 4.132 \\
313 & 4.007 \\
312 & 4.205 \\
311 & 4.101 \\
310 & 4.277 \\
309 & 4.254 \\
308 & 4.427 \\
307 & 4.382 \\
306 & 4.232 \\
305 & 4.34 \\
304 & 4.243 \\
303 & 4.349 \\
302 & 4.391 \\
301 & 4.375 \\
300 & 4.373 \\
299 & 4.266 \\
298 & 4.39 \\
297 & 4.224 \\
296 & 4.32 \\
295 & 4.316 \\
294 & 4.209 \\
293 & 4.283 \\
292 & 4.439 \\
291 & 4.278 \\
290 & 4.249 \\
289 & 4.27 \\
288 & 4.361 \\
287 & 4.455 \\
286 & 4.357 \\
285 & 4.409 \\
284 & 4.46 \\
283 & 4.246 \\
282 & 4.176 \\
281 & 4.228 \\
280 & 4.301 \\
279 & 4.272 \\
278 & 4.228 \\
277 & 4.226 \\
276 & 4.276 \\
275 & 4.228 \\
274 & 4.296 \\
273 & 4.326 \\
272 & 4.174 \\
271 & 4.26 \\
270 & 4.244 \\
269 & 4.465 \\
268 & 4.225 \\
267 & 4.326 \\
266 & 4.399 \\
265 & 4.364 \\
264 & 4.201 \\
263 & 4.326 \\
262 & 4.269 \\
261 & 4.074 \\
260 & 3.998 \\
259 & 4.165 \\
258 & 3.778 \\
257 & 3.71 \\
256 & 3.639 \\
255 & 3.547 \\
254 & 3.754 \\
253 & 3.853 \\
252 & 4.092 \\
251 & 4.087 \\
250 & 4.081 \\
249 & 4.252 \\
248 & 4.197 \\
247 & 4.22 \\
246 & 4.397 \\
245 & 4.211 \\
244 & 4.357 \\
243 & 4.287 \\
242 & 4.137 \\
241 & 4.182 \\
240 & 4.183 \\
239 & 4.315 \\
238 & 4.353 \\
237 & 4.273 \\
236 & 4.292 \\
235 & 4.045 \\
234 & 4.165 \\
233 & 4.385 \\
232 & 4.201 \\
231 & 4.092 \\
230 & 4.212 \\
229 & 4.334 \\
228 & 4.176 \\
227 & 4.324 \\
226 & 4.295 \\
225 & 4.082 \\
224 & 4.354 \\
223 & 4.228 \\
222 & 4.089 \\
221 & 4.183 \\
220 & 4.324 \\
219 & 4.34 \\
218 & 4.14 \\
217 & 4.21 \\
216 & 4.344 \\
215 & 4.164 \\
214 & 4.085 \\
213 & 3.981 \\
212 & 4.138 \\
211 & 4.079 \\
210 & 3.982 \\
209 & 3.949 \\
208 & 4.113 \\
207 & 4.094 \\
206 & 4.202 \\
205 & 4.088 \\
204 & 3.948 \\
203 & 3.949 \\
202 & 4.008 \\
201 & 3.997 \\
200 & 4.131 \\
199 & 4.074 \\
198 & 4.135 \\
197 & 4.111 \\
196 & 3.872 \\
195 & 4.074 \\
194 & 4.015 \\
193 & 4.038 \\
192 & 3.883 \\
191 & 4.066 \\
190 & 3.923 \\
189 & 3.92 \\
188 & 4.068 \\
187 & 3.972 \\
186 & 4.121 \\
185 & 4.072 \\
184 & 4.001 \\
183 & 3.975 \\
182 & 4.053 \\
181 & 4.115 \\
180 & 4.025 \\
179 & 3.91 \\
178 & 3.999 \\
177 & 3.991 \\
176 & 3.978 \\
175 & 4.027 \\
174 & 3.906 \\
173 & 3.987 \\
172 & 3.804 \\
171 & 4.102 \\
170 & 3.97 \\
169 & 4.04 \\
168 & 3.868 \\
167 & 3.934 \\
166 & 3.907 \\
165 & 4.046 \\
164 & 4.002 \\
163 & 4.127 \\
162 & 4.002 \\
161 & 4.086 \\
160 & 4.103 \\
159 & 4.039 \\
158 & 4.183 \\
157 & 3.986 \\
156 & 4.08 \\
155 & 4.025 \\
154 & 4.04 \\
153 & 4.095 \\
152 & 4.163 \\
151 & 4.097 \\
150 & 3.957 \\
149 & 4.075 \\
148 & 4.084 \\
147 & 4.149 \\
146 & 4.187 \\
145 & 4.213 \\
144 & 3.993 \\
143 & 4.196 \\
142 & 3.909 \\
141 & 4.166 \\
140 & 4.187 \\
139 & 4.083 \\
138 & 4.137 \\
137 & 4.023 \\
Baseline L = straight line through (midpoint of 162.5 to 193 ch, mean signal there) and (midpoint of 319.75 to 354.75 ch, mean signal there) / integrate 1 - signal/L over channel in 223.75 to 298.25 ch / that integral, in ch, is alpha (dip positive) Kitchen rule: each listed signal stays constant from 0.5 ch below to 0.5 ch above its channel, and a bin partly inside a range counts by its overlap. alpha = -1.6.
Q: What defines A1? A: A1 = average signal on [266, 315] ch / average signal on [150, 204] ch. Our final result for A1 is 1.1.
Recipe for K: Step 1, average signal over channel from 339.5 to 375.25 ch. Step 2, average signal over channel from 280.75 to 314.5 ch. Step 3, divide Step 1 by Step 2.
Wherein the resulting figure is 1.0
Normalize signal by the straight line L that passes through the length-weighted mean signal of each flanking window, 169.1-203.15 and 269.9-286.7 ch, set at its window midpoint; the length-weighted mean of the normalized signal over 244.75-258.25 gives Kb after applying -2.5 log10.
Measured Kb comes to 0.06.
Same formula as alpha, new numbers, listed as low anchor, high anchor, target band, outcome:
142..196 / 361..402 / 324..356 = -0.8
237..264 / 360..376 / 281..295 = -0.5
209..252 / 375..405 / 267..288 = -0.5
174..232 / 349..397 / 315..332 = 0.8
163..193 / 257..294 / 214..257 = -0.2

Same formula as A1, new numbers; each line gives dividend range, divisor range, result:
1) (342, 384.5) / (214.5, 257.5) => 1.04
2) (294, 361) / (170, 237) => 1.04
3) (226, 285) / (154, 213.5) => 1.04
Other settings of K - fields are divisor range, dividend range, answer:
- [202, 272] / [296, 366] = 1.03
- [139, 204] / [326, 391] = 1.06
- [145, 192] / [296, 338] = 1.03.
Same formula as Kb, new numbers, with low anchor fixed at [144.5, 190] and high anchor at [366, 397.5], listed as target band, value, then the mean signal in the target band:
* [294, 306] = -0.05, 4.32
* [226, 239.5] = -0.04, 4.25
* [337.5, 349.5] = -0.07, 4.41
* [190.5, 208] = 0.00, 4.04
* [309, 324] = 0.02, 4.06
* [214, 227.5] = -0.04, 4.23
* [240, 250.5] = -0.04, 4.23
